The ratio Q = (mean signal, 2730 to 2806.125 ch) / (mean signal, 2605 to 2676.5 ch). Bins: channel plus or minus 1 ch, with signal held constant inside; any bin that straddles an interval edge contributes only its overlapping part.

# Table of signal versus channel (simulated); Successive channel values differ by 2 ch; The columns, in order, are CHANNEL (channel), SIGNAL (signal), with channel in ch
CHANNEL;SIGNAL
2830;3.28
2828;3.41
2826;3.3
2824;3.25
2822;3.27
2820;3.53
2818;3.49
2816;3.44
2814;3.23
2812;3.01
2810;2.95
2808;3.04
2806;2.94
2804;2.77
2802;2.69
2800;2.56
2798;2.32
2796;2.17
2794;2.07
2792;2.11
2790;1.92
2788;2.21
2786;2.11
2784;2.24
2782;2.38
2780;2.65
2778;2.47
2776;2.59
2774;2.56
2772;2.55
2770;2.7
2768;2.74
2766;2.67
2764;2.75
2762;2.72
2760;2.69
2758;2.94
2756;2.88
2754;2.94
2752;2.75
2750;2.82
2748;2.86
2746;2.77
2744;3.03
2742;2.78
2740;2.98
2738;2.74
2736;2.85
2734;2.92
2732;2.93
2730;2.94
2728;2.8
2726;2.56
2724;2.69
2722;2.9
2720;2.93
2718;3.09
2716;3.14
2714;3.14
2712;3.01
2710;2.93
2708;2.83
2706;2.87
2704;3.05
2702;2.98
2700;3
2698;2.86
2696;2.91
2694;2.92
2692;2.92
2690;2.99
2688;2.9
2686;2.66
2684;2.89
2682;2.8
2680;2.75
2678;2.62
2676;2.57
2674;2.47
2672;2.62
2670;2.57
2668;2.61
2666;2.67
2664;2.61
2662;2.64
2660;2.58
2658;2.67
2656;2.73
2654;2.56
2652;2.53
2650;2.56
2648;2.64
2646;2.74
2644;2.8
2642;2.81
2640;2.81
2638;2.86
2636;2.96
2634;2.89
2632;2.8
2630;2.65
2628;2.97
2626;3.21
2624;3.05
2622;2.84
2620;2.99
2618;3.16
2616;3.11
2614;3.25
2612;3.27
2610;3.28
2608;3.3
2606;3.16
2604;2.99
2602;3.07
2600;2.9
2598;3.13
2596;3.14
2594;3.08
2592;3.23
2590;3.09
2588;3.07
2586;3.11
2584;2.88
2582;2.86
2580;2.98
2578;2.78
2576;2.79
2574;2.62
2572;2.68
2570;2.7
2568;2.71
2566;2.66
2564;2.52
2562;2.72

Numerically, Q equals 0.93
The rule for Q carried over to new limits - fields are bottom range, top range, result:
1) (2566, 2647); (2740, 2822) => 0.91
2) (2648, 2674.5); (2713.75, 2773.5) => 1.09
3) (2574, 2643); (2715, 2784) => 0.92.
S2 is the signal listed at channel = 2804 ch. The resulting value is 2.77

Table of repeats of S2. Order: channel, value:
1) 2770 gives 2.7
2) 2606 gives 3.16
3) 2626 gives 3.21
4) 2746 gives 2.77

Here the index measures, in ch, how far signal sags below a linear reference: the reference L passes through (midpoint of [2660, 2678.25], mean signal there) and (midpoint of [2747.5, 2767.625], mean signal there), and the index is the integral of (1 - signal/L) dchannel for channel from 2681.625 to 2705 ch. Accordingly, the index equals -2.3 ch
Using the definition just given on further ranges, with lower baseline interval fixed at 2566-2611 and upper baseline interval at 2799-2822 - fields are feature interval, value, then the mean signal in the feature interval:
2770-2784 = 2.43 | 2.52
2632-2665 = 3.12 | 2.71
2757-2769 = 1.17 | 2.75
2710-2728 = 0.62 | 2.93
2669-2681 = 1.63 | 2.6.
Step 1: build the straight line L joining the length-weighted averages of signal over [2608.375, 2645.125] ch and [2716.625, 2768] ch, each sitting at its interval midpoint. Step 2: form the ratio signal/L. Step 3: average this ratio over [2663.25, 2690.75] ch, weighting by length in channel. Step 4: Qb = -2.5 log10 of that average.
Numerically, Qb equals 0.089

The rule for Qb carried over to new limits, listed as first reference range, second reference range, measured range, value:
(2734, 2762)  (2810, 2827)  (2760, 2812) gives 0.216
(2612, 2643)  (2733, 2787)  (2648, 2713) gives 0.040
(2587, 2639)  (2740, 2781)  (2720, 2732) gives 0.007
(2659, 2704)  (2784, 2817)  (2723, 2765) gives -0.063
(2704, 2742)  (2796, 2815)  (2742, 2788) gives 0.073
